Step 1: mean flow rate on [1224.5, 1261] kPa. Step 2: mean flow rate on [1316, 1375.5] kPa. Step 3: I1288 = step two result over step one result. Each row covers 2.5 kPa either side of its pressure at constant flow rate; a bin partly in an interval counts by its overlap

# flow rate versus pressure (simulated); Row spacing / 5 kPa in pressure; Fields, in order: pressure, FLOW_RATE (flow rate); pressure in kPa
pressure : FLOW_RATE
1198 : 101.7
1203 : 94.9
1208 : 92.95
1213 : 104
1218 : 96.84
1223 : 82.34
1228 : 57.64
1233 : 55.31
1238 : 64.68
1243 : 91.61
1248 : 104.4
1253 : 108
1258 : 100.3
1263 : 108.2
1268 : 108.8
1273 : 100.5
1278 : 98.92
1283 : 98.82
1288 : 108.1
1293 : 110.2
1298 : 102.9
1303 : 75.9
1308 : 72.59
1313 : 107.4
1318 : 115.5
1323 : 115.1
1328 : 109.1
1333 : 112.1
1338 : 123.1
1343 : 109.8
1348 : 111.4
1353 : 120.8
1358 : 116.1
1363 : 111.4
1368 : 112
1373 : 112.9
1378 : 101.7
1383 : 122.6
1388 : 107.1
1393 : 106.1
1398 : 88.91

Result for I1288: 1.4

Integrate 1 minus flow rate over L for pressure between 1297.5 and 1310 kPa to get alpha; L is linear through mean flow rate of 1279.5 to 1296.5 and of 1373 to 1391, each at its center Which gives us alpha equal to 2.9 kPa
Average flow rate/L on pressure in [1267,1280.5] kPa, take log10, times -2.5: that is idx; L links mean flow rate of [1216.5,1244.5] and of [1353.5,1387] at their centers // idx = -0.19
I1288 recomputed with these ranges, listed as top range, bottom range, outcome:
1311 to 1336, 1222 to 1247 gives 1.57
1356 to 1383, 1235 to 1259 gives 1.21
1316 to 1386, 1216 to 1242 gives 1.58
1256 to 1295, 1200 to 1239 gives 1.27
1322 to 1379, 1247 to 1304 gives 1.10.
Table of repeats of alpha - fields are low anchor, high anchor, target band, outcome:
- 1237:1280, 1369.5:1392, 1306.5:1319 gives 0.7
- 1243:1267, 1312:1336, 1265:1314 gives 4.5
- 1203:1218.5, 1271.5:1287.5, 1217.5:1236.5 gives 5.4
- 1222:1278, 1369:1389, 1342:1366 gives -1.5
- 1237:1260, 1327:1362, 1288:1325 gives 2.4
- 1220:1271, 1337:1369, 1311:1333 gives -1.0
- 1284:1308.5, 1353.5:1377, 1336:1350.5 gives -0.9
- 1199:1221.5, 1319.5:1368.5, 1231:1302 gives 5.0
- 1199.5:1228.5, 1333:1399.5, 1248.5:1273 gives -2.2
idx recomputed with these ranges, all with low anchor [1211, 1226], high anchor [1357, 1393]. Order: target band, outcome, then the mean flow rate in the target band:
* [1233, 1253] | 0.12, 85.6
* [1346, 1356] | -0.08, 116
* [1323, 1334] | -0.06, 111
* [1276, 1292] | -0.02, 103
